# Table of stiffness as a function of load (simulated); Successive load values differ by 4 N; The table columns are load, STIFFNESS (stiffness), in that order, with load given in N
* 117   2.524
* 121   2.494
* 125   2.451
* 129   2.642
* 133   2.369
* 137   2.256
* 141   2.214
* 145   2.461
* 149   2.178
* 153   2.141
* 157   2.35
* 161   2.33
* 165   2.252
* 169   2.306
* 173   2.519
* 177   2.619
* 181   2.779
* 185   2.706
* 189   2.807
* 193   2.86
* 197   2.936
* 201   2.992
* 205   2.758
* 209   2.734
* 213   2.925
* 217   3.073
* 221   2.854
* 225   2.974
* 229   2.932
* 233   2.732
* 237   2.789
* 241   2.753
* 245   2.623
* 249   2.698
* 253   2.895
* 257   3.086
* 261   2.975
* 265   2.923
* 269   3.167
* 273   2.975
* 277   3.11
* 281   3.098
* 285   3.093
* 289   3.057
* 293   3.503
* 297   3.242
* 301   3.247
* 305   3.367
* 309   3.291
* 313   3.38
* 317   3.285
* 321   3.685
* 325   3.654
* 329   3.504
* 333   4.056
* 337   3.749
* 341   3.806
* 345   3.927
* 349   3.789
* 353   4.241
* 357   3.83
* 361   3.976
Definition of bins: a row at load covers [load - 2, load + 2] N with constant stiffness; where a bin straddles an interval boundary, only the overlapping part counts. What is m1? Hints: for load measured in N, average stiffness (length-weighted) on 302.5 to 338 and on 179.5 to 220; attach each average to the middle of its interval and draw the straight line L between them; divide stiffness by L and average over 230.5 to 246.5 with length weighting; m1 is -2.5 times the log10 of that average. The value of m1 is 0.13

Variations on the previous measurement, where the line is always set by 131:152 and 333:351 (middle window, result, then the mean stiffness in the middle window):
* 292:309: 0.06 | 3.32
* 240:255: 0.14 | 2.74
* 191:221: -0.04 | 2.89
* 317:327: 0.03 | 3.59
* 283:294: 0.08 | 3.19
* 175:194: -0.05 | 2.75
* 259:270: 0.08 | 3.01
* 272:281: 0.09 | 3.06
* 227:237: 0.06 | 2.82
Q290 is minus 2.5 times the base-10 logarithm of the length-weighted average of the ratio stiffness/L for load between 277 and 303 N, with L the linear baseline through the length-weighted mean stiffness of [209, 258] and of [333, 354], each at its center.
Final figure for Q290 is 0.06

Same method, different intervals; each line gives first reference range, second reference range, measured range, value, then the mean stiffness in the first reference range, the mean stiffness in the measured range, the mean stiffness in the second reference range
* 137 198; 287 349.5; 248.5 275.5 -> 0.06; 2.48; 2.98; 3.53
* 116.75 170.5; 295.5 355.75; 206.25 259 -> 0.04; 2.35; 2.85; 3.62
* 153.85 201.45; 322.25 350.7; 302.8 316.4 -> 0.08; 2.6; 3.34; 3.78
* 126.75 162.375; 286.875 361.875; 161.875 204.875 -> -0.03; 2.33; 2.67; 3.6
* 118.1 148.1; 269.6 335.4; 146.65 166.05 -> 0.13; 2.41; 2.25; 3.35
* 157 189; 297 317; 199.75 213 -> -0.05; 2.51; 2.83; 3.31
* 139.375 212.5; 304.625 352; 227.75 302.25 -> 0.07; 2.56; 2.99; 3.65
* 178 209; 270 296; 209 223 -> -0.01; 2.82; 2.92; 3.14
